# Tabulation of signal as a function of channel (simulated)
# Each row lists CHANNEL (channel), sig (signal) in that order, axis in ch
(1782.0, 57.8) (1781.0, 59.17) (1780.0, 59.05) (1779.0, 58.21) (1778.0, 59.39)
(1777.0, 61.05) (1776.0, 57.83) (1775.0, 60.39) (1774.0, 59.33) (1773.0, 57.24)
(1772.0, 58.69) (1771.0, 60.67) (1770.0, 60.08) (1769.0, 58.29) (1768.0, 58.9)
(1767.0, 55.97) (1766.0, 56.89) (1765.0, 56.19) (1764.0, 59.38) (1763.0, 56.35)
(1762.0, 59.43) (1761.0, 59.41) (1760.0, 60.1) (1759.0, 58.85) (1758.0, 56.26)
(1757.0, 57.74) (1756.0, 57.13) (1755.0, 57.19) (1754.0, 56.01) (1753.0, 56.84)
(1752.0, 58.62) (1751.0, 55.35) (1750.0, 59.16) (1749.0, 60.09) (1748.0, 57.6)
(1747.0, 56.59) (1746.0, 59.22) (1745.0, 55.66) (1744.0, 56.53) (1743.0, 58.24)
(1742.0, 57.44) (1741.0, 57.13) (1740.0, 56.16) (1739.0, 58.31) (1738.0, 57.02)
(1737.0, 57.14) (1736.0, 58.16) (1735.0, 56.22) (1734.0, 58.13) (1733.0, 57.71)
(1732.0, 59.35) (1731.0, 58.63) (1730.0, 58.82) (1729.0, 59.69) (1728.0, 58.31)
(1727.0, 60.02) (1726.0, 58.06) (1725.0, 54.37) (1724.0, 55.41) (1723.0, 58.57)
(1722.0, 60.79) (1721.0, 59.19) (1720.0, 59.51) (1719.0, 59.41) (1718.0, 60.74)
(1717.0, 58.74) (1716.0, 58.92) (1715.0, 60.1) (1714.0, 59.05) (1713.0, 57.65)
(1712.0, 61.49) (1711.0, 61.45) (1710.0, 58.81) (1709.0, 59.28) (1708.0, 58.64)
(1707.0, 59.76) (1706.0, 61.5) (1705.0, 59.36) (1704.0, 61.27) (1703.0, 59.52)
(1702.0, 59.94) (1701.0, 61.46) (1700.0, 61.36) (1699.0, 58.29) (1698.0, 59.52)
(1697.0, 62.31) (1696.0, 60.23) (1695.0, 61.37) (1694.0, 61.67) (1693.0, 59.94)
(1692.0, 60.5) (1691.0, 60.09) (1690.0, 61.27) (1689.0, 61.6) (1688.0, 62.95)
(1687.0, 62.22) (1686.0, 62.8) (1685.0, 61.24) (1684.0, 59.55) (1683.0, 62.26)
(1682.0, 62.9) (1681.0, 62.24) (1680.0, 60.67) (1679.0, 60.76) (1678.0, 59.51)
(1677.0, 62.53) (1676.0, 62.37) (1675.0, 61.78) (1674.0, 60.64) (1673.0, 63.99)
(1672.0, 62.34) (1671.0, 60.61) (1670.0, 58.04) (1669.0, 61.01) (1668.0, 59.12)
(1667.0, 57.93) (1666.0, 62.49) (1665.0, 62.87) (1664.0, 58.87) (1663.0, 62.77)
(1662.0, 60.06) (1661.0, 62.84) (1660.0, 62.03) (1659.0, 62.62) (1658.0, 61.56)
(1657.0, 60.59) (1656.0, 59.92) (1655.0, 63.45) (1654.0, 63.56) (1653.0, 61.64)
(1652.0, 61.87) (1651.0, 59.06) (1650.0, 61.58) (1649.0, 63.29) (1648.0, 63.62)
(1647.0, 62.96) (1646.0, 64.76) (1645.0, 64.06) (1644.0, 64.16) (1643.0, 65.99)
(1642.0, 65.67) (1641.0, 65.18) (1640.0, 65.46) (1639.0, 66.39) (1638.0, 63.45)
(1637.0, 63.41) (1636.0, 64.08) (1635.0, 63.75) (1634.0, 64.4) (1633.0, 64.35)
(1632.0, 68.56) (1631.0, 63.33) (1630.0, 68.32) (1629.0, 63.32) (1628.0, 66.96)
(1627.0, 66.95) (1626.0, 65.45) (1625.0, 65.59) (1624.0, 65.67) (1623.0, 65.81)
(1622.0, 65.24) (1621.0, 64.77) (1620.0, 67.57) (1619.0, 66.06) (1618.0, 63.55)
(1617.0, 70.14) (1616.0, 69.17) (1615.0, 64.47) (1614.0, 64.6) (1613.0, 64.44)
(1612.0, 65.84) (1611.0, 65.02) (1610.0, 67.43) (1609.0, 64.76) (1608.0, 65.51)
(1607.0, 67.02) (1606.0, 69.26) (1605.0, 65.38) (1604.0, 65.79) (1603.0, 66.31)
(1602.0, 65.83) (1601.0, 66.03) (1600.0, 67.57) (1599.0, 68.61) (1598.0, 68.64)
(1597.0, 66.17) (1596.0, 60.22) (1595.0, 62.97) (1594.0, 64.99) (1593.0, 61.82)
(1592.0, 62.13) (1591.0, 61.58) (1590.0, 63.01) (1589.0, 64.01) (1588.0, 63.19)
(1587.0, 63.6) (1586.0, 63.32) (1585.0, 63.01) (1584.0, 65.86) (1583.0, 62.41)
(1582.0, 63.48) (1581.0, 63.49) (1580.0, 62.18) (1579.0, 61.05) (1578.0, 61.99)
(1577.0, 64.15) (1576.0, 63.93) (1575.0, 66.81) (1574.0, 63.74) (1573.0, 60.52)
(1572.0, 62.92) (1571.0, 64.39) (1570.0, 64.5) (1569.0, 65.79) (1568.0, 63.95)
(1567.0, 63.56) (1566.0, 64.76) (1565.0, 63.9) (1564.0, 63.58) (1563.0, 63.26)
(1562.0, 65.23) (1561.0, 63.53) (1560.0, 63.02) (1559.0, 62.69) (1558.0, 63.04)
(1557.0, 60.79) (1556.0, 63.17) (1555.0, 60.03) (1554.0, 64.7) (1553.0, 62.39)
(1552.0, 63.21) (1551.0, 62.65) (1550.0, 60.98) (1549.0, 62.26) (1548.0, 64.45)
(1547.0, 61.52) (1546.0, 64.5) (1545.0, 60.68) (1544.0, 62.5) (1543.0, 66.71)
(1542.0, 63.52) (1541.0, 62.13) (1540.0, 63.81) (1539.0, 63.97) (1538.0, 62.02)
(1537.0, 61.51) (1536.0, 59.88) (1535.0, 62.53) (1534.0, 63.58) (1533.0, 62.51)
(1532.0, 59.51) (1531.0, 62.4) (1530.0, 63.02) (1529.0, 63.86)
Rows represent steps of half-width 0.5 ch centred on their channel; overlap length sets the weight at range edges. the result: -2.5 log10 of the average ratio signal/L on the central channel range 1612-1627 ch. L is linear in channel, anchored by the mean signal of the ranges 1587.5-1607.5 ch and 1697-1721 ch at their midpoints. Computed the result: -0.032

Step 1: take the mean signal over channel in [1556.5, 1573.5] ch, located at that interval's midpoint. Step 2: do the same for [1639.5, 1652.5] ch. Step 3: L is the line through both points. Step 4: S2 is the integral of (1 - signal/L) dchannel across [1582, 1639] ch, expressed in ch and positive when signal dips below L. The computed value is -1.4 ch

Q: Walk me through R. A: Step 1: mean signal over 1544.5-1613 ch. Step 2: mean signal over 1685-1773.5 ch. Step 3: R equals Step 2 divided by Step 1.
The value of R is 0.92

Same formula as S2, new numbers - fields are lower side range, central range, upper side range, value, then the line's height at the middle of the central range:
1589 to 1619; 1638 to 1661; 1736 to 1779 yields 0.0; 63.2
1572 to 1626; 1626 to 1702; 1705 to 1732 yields -0.8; 61.7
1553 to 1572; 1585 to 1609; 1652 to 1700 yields -0.8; 62.8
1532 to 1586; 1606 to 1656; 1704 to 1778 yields -3.0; 61.3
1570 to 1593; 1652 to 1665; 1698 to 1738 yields -0.2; 60.9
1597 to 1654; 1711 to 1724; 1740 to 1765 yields 0.1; 59.8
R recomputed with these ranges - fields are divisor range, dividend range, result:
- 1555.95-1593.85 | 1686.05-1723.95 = 0.95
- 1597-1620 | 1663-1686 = 0.92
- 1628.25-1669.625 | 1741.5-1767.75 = 0.91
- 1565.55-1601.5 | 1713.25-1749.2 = 0.91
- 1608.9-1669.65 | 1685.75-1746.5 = 0.93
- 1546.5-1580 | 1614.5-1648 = 1.03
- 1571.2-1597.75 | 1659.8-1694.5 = 0.97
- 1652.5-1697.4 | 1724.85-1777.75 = 0.95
